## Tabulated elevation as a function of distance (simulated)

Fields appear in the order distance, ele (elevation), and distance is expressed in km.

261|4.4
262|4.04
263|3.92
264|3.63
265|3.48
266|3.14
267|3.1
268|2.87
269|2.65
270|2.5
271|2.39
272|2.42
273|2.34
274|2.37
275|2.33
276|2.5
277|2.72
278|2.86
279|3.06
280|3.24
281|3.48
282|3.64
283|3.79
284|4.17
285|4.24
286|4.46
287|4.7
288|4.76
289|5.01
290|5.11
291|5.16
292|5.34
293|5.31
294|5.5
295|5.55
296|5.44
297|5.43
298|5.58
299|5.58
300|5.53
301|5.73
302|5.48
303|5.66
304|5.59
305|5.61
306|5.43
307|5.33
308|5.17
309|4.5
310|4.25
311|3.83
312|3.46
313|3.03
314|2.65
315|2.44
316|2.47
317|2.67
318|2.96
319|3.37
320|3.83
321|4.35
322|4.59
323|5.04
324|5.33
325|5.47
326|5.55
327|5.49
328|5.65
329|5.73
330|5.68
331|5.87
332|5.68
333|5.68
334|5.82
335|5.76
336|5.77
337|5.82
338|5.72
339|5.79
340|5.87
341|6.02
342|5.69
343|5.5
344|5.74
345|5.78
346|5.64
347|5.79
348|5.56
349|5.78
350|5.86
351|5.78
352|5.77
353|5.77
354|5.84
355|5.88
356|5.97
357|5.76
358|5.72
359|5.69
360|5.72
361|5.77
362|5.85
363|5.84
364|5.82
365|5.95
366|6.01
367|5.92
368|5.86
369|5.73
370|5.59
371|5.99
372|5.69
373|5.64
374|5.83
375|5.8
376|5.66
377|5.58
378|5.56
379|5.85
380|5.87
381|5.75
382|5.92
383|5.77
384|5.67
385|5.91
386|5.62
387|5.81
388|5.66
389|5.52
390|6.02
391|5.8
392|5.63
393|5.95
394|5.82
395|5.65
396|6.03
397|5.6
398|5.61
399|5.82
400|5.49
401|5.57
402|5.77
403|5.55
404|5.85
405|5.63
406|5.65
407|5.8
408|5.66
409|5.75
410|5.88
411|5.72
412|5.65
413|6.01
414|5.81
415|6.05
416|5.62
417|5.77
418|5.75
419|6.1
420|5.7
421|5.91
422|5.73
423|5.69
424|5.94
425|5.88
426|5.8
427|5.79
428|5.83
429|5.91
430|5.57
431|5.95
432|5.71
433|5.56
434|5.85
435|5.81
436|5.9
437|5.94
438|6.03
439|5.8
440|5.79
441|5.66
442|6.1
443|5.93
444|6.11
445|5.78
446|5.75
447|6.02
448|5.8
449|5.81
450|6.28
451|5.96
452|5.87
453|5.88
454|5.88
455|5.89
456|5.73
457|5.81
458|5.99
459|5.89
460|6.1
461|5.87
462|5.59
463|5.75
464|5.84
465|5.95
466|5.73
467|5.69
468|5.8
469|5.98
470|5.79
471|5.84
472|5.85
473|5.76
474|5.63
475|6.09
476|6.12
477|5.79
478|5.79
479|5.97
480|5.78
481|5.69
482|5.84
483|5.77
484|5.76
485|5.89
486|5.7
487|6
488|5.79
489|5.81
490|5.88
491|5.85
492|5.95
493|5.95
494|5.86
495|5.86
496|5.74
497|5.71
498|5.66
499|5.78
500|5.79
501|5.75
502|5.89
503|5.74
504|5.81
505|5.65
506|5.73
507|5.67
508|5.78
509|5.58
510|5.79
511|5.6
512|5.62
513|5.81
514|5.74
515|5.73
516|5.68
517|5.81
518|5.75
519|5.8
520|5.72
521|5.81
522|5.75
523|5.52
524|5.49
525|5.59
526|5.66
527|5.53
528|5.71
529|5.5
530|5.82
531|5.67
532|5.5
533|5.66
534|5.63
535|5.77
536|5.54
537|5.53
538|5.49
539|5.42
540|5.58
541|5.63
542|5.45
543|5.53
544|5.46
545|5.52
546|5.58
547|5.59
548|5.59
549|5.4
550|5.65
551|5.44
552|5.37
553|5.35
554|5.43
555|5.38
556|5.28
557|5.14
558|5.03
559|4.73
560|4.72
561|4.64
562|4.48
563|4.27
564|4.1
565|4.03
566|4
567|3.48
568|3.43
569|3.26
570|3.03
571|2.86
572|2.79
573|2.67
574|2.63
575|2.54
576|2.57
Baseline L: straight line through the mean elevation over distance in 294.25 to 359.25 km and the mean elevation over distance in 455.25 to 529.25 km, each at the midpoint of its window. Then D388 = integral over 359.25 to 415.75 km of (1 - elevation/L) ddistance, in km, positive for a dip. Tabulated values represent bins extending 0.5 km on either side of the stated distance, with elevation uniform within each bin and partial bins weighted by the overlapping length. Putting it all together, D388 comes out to -3.8 km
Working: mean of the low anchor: 5.18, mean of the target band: 5.77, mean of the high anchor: 5.78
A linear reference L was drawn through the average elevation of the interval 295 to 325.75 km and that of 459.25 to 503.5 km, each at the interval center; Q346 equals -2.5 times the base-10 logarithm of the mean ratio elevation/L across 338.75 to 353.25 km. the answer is -0.193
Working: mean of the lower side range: 4.55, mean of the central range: 5.76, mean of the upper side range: 5.83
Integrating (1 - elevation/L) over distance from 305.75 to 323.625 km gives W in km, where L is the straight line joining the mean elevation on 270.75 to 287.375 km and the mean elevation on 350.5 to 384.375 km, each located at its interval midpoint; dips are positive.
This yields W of 1.7 km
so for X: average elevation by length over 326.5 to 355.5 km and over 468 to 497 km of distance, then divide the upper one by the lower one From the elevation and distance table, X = 1.0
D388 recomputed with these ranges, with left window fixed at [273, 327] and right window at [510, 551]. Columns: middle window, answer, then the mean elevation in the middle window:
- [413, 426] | -2.15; 5.83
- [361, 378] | -3.82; 5.79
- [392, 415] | -3.87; 5.74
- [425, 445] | -2.95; 5.84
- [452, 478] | -2.92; 5.85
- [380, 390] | -1.96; 5.76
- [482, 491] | -0.75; 5.83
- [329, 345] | -4.26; 5.76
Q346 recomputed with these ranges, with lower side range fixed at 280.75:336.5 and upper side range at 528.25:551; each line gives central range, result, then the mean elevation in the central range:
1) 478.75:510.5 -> -0.073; 5.79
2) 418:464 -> -0.121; 5.86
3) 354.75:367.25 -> -0.173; 5.84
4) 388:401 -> -0.130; 5.74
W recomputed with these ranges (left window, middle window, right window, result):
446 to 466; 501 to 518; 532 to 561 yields -0.4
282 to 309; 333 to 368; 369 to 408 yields -1.9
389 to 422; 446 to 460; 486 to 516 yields -0.3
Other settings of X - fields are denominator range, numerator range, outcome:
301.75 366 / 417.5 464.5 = 1.12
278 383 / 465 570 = 1.06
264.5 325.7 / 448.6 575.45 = 1.32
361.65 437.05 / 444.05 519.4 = 1.01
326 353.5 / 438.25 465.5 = 1.03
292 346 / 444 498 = 1.16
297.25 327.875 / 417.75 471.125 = 1.29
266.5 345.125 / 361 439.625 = 1.28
